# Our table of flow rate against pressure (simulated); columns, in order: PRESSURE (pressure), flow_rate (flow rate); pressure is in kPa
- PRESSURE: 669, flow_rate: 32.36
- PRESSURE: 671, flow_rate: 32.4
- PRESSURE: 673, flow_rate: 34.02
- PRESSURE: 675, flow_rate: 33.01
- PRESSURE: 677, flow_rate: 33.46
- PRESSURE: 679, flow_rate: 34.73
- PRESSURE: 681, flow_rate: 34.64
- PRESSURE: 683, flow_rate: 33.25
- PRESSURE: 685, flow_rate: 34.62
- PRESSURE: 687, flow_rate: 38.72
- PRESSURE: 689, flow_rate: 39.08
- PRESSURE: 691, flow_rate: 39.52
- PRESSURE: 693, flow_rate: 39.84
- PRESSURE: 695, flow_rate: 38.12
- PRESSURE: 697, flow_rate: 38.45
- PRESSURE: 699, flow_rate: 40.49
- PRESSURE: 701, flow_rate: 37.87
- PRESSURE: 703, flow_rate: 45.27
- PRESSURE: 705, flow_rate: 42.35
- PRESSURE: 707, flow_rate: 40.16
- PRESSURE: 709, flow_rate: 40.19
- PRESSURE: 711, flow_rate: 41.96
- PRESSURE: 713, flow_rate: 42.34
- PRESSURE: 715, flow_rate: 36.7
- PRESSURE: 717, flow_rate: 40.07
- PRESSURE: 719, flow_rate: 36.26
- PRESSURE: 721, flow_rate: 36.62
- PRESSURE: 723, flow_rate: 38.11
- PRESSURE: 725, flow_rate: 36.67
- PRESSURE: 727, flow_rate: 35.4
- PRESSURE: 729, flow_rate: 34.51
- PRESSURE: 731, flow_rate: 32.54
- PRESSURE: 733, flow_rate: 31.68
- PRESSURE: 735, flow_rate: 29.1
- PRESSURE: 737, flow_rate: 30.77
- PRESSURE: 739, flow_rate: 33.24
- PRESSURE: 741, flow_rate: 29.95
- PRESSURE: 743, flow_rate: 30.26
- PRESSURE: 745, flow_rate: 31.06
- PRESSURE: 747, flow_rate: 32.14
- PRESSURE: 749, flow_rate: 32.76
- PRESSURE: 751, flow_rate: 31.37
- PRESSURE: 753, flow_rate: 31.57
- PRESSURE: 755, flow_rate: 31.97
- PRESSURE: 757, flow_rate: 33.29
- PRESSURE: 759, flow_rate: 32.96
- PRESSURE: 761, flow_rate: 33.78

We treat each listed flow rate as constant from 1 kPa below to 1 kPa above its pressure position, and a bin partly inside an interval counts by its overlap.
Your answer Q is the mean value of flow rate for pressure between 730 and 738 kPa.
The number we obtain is 31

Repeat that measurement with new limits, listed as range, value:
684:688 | 36.7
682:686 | 33.9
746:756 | 32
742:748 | 31.2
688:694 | 39.5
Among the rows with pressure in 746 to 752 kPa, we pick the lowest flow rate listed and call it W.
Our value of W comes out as 31.37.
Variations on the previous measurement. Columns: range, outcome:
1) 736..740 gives 30.77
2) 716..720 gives 36.26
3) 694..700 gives 38.12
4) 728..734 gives 31.68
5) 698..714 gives 37.87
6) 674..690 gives 33.01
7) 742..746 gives 30.26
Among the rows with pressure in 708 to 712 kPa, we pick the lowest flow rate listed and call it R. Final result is 40.19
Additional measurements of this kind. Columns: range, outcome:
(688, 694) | 39.08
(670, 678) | 32.4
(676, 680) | 33.46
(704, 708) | 40.16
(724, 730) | 34.51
